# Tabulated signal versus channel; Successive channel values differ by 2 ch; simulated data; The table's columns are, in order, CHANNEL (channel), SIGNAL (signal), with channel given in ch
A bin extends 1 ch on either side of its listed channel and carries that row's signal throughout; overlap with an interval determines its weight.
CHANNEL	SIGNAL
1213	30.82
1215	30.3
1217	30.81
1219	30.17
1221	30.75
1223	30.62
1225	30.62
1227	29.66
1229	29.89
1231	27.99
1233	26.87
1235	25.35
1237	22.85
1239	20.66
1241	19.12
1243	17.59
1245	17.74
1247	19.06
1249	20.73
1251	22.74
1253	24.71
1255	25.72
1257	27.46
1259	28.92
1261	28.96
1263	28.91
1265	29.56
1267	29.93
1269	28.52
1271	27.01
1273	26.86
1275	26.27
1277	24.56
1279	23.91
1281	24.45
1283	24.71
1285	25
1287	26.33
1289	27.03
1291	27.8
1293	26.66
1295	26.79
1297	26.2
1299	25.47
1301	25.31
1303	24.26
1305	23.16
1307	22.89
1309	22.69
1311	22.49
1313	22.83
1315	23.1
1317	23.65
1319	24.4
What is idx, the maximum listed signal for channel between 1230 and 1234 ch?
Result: 27.99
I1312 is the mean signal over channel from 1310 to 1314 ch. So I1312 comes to 22.7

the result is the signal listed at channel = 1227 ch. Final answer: 29.66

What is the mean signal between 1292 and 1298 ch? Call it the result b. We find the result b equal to 26.6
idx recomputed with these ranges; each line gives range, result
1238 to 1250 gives 20.73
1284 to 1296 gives 27.8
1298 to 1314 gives 25.47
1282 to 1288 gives 26.33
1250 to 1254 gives 24.71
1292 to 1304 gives 26.79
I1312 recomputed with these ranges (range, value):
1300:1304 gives 24.8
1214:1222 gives 30.5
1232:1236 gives 26.1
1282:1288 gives 25.3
